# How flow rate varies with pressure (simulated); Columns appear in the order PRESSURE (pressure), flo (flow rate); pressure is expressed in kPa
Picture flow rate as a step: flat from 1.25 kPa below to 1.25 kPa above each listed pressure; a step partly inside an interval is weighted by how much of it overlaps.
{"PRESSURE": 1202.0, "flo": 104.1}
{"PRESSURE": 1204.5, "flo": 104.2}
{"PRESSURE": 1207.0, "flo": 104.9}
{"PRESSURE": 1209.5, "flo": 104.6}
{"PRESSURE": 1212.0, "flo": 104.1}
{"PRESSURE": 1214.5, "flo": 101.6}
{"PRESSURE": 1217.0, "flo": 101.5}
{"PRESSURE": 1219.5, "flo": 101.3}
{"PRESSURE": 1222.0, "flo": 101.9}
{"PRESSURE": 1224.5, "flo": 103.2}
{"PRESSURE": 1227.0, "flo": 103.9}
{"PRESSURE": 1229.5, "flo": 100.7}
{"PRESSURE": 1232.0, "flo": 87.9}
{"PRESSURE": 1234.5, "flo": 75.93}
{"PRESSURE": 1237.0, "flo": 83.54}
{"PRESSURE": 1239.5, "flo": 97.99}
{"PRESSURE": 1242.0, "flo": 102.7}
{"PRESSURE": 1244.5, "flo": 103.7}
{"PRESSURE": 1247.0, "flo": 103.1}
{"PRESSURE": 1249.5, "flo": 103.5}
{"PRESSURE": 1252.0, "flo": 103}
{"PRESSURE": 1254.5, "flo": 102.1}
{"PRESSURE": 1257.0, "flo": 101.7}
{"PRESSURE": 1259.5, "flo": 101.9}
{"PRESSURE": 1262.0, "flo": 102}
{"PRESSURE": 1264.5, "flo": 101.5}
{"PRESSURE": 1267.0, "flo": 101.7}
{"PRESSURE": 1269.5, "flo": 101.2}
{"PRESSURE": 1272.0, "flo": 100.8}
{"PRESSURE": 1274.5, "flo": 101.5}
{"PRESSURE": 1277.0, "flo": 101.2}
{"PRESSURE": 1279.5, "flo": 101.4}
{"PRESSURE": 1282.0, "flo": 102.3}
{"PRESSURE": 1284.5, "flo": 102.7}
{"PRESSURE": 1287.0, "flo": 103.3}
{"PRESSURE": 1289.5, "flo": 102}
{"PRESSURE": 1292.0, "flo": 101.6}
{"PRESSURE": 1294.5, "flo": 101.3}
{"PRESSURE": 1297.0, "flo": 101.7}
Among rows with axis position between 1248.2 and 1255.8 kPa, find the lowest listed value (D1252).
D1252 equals 102.1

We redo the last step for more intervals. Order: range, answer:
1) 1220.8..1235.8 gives 75.93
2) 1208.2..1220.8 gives 101.3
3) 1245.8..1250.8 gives 103.1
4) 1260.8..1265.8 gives 101.5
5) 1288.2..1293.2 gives 101.6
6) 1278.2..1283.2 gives 101.4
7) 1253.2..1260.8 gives 101.7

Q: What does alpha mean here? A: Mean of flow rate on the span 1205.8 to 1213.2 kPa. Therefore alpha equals 105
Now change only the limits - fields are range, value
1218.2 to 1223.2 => 102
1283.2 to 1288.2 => 103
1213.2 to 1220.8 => 101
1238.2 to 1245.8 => 101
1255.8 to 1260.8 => 102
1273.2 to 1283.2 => 102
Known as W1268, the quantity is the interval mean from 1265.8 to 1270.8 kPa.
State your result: 101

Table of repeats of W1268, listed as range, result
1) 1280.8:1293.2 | 102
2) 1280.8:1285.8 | 103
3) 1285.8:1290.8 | 103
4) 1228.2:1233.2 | 94.5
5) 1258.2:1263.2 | 102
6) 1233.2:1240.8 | 85.9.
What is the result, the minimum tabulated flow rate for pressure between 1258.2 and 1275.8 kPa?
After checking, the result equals 100.8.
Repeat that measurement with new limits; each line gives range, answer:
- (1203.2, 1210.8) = 104.2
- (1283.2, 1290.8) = 102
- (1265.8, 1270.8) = 101.2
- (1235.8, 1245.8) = 83.54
